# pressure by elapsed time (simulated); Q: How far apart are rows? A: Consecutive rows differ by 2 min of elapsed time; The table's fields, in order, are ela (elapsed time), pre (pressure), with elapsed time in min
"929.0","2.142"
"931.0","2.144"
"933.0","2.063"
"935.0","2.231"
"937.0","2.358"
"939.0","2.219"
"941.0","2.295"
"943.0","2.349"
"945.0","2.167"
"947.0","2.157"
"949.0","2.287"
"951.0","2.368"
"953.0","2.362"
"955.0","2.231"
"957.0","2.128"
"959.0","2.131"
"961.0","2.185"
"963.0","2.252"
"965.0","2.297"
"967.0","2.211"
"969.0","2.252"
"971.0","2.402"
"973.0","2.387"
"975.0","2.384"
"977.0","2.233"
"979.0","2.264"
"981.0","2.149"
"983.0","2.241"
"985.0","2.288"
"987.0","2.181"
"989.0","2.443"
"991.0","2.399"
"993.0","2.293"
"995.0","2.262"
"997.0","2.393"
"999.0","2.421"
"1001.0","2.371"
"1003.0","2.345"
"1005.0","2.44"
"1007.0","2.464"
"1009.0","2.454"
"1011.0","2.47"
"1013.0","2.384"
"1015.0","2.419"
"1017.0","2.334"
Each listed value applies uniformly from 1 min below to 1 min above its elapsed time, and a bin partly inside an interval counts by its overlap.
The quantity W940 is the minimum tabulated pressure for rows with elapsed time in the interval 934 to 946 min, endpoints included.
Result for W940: 2.167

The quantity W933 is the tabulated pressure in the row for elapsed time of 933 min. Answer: 2.063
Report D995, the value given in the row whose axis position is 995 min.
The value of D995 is 2.262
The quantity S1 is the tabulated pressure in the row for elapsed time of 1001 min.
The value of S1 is 2.371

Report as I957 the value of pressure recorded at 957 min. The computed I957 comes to 2.128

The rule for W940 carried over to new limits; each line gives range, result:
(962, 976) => 2.211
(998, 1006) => 2.345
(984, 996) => 2.181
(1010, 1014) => 2.384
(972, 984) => 2.149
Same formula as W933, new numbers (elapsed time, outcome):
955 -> 2.231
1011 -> 2.47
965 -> 2.297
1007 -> 2.464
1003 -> 2.345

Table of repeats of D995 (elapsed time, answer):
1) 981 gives 2.149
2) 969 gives 2.252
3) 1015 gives 2.419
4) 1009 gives 2.454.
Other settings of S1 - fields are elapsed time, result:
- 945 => 2.167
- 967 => 2.211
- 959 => 2.131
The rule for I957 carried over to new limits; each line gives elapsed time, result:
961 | 2.185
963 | 2.252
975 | 2.384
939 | 2.219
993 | 2.293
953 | 2.362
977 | 2.233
